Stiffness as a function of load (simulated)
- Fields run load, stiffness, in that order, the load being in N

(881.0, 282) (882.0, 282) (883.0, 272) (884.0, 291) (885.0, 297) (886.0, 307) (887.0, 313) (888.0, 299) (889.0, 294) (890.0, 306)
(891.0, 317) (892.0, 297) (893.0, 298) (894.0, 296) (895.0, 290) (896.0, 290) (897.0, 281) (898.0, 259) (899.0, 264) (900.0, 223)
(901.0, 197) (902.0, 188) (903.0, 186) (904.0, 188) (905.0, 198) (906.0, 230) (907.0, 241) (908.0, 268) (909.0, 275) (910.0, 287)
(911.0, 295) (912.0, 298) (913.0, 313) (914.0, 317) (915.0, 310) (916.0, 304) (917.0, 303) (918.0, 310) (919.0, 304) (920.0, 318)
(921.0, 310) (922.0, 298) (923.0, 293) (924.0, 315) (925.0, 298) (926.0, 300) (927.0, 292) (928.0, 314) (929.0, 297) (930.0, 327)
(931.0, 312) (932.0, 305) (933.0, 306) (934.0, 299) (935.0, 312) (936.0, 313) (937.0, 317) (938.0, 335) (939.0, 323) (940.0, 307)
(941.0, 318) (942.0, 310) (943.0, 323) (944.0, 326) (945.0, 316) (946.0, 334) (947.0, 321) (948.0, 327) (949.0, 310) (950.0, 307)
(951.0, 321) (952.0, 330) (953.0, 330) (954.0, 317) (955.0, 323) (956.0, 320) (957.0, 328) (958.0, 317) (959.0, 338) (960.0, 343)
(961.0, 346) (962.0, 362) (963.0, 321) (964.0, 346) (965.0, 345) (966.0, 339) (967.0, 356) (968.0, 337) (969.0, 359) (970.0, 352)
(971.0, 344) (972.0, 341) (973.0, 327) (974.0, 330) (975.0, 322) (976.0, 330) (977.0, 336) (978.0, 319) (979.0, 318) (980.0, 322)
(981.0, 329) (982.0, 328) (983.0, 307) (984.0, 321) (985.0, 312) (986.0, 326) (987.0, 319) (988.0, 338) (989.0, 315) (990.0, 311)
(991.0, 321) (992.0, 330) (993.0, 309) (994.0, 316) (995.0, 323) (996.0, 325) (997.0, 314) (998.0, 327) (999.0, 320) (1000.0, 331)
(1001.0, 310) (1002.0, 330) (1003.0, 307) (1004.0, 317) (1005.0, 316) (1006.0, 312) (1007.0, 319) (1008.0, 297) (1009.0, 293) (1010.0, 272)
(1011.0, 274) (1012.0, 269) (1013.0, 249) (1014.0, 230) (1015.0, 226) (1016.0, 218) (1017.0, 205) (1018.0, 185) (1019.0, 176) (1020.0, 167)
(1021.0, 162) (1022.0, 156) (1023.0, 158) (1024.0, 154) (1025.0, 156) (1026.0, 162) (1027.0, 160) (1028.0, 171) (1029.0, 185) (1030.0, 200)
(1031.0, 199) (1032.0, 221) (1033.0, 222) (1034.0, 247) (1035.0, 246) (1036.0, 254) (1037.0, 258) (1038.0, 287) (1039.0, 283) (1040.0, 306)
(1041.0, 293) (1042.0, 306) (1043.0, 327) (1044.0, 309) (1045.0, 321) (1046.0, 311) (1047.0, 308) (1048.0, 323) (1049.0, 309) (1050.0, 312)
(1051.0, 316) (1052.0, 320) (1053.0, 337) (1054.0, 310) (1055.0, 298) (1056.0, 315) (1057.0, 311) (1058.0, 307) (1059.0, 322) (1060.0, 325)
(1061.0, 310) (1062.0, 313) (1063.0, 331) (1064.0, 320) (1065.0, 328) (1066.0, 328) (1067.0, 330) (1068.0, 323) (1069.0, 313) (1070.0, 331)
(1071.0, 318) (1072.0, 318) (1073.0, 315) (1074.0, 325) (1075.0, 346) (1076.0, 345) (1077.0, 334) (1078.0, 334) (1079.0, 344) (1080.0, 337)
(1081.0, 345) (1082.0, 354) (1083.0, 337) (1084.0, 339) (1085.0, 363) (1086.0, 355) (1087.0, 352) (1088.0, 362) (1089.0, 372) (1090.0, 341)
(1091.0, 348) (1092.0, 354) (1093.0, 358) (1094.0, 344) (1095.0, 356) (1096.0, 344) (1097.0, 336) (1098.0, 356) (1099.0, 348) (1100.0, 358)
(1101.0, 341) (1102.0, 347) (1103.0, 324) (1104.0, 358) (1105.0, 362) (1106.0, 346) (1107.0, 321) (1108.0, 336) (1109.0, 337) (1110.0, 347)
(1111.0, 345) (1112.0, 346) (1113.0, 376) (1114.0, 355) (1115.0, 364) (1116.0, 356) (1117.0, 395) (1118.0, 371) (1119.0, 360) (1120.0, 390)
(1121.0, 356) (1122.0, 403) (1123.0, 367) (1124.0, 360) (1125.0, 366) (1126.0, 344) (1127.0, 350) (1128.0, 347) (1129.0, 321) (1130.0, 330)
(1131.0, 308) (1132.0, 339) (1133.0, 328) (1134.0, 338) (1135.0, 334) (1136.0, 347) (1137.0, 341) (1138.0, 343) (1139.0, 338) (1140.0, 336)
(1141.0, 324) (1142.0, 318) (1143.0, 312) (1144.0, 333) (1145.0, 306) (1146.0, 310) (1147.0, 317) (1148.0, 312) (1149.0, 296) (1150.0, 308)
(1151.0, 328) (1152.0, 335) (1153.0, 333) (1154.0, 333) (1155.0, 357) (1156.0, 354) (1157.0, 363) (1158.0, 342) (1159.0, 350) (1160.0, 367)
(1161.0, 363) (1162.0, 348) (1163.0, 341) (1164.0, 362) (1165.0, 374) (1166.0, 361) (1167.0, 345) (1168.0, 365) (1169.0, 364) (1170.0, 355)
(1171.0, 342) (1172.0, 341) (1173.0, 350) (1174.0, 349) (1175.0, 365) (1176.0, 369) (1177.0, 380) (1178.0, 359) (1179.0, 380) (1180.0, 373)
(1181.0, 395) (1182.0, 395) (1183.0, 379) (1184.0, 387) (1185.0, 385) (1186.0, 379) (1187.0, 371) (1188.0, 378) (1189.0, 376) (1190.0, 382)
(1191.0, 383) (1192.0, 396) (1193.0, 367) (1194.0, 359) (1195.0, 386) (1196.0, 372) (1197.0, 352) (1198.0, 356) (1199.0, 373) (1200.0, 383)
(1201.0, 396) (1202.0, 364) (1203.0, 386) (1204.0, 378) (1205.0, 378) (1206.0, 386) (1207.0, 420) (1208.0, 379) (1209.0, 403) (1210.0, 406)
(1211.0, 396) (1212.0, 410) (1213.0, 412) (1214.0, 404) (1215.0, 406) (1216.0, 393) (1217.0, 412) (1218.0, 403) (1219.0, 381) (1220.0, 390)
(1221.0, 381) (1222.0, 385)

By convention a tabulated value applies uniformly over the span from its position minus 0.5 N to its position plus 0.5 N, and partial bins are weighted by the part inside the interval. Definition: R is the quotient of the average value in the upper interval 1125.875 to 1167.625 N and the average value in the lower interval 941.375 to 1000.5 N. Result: 1.0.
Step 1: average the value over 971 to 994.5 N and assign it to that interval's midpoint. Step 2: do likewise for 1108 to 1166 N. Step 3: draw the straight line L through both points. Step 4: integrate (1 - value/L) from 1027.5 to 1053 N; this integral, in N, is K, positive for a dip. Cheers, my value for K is 4.4 N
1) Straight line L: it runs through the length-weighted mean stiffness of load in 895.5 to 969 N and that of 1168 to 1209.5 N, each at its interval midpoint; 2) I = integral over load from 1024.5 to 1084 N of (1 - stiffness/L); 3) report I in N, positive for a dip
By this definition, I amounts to 7.37 N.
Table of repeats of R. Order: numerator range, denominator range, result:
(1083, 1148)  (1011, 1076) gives 1.28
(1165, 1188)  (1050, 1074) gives 1.15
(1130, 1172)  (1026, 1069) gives 1.18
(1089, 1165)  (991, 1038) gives 1.38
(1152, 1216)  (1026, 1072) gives 1.29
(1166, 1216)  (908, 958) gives 1.21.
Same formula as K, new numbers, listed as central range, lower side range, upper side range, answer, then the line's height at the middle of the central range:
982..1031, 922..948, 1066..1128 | 9.4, 328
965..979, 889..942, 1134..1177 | -1.7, 300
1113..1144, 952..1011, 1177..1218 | 1.5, 366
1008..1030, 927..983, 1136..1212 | 8.7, 336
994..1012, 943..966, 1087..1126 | 1.4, 337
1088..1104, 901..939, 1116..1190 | -0.6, 336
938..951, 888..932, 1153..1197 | -1.2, 293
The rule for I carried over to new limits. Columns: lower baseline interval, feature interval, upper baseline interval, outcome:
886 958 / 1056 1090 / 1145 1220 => 0.5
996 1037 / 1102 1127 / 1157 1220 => -3.1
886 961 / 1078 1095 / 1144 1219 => -0.4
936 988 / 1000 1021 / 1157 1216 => 4.7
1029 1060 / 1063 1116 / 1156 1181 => -4.8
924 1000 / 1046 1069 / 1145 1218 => 1.7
